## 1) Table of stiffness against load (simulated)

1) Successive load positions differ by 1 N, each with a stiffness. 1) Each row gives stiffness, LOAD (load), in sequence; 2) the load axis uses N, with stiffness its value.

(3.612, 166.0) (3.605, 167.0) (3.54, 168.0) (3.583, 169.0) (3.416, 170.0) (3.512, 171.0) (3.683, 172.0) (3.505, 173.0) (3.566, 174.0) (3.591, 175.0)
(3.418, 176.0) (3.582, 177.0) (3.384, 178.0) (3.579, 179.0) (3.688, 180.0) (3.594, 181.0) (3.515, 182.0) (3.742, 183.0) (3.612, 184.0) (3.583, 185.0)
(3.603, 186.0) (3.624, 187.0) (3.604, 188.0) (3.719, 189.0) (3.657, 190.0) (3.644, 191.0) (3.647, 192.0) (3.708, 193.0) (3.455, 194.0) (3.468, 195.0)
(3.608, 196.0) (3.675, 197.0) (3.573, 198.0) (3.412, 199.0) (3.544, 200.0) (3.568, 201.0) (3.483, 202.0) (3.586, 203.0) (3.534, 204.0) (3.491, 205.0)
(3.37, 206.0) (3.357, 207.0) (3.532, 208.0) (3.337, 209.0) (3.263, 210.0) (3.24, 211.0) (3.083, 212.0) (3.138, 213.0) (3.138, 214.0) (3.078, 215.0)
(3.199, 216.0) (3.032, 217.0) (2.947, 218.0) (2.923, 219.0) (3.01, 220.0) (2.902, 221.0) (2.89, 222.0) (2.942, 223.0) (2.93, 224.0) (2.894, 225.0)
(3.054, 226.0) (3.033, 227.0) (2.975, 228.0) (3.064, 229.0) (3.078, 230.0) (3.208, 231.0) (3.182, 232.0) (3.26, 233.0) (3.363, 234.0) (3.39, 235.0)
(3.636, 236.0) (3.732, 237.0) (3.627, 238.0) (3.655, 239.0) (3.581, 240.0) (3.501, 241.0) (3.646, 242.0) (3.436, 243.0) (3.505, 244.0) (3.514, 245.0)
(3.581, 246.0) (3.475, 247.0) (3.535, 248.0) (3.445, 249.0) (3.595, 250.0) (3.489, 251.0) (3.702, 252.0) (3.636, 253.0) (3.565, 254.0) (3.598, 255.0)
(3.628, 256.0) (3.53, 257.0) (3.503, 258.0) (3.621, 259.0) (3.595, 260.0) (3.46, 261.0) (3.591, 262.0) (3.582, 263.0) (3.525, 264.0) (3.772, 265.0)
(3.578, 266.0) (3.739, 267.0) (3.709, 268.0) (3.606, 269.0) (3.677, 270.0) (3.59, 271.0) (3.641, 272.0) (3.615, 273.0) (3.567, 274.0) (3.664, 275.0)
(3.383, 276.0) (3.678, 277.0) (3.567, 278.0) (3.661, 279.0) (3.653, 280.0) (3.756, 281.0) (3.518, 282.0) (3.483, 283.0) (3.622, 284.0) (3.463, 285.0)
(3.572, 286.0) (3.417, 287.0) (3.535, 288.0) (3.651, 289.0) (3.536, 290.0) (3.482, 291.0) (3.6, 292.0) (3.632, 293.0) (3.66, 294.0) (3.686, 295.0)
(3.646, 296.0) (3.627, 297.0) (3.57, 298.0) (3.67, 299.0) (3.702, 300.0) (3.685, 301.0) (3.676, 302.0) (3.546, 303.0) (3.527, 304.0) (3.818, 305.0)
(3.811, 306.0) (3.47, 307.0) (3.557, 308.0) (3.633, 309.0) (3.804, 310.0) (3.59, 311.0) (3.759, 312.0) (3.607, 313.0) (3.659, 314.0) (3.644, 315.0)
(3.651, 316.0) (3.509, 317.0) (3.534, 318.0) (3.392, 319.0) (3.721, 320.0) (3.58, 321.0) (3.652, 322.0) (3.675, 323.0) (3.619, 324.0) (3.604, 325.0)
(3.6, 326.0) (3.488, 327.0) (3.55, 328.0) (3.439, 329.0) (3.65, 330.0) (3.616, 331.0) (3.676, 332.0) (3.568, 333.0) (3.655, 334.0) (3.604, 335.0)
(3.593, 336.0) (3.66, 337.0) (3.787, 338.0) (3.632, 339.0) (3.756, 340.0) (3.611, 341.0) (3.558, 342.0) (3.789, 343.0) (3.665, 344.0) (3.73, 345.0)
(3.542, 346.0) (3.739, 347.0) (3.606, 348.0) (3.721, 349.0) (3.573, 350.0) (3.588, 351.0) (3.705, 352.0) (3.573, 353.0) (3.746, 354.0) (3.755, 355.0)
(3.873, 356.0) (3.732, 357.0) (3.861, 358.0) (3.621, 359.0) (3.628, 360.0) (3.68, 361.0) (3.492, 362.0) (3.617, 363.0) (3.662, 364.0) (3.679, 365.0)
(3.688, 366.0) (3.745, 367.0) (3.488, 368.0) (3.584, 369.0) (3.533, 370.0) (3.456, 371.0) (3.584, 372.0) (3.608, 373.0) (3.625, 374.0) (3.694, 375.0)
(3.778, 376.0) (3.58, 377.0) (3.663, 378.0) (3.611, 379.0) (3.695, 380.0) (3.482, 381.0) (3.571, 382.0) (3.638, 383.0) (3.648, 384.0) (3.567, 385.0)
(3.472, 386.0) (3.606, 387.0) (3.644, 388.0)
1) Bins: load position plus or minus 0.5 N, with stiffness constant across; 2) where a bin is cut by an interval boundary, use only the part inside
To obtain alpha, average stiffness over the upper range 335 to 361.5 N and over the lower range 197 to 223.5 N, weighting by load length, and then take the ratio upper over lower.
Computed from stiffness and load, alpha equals 1.1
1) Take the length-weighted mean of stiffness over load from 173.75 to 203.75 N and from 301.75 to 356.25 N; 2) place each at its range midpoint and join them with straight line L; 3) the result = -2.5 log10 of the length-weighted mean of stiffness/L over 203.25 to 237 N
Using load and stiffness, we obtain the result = 0.13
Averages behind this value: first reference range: 3.58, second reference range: 3.64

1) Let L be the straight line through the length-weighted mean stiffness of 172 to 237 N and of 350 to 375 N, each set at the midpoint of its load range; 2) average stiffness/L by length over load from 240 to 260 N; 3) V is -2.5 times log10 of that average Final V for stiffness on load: -0.03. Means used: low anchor 3.37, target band 3.55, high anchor 3.65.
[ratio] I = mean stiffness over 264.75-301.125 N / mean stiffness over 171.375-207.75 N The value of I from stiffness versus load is 1.0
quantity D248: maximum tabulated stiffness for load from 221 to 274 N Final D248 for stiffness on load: 3.772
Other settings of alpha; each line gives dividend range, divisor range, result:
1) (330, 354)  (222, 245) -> 1.11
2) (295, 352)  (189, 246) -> 1.09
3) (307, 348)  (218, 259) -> 1.08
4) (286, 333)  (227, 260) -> 1.04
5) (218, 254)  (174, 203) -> 0.93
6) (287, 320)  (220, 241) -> 1.12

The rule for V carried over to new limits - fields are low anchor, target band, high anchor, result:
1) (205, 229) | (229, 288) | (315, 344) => -0.08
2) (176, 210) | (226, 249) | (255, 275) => 0.06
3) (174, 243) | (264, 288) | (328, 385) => -0.03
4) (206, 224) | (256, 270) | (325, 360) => -0.09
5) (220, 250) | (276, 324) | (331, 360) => -0.03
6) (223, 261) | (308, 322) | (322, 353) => -0.01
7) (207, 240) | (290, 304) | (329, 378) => -0.05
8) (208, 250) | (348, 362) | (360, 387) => -0.04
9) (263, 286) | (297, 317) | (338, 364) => 0.00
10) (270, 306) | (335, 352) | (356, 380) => -0.01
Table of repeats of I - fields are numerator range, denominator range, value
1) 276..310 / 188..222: 1.07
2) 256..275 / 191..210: 1.03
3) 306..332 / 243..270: 1.01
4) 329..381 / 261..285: 1.01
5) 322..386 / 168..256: 1.06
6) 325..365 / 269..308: 1.01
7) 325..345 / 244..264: 1.02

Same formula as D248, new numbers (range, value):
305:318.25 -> 3.818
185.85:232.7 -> 3.719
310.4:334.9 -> 3.759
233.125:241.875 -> 3.732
